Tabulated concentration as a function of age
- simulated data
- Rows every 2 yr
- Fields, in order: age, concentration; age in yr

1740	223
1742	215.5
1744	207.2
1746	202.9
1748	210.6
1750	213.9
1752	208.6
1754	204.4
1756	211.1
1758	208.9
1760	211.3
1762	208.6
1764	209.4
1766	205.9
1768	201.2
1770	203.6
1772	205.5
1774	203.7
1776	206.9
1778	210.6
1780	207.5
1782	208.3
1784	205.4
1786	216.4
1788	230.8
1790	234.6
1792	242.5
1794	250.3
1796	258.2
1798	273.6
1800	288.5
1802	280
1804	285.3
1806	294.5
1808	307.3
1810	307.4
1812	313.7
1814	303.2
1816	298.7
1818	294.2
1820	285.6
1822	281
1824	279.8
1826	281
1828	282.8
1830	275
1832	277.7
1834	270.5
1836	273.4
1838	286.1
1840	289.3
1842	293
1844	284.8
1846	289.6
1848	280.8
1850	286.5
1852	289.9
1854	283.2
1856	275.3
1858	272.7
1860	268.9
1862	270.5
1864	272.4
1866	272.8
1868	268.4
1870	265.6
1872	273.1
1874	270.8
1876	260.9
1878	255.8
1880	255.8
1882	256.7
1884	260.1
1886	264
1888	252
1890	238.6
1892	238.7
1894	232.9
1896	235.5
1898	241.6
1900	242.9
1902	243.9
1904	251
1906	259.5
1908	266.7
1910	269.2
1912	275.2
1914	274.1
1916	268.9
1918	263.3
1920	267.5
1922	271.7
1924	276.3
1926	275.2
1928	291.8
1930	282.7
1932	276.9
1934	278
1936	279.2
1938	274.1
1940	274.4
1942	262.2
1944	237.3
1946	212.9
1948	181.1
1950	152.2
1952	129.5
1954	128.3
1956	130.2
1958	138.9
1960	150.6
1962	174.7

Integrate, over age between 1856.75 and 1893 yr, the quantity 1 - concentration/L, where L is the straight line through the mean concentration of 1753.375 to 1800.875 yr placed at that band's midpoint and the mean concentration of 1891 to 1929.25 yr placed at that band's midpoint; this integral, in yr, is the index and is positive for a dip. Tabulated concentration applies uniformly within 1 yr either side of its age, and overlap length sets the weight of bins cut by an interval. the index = -1.79 yr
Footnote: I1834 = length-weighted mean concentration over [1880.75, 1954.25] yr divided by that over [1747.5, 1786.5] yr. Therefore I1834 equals 1.2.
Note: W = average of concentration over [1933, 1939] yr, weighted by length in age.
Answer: 277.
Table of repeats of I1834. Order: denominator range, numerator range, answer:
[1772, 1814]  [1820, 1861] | 1.12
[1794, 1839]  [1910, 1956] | 0.86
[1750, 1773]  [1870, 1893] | 1.24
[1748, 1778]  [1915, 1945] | 1.31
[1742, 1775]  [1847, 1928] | 1.27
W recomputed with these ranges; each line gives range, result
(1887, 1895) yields 241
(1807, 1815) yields 308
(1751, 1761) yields 209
